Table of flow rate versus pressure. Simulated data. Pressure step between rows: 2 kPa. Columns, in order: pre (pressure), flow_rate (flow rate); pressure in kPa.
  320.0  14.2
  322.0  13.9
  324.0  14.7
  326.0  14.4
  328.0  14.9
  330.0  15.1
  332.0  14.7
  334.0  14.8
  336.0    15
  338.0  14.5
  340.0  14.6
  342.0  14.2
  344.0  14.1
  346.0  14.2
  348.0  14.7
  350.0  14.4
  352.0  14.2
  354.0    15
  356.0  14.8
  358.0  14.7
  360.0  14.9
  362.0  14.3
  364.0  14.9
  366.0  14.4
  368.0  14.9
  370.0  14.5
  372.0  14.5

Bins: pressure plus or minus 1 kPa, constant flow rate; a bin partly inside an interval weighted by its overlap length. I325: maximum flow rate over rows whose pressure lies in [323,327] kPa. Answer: 14.7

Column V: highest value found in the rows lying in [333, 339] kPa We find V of 15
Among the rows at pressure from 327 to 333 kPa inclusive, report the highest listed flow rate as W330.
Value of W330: 15.1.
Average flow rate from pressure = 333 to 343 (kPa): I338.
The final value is 14.6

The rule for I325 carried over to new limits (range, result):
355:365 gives 14.9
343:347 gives 14.2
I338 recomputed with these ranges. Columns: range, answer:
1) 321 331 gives 14.6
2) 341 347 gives 14.2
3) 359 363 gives 14.6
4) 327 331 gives 15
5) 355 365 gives 14.7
